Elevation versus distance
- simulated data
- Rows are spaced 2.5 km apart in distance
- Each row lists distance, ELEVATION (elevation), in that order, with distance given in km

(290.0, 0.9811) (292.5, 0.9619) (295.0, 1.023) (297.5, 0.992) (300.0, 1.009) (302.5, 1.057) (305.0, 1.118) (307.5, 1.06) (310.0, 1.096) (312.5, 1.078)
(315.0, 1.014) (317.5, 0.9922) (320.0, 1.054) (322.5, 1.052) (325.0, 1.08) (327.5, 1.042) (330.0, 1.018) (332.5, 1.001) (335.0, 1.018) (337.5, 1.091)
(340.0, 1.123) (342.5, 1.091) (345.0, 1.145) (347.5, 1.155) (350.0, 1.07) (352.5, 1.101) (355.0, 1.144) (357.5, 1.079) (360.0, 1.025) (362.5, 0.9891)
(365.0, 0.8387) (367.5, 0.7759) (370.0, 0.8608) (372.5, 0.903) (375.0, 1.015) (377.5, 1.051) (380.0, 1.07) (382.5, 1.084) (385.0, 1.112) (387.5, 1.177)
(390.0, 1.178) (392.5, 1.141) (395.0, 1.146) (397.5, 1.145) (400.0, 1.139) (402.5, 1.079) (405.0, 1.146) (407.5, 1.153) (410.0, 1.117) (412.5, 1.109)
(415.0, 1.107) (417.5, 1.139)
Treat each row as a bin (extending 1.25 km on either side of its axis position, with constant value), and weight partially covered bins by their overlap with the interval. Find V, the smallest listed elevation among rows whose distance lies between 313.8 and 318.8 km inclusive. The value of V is 0.9922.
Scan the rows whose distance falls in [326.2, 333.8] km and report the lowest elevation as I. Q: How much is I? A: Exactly 1.001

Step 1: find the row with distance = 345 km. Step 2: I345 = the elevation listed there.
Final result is 1.145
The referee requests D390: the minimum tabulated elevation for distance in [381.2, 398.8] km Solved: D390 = 1.084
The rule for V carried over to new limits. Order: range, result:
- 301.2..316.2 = 1.014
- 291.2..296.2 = 0.9619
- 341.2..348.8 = 1.091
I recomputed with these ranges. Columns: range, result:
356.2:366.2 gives 0.8387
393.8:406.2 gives 1.079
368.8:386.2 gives 0.8608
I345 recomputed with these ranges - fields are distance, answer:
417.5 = 1.139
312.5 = 1.078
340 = 1.123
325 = 1.08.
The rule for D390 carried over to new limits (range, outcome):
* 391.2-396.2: 1.141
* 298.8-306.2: 1.009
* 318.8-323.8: 1.052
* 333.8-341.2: 1.018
